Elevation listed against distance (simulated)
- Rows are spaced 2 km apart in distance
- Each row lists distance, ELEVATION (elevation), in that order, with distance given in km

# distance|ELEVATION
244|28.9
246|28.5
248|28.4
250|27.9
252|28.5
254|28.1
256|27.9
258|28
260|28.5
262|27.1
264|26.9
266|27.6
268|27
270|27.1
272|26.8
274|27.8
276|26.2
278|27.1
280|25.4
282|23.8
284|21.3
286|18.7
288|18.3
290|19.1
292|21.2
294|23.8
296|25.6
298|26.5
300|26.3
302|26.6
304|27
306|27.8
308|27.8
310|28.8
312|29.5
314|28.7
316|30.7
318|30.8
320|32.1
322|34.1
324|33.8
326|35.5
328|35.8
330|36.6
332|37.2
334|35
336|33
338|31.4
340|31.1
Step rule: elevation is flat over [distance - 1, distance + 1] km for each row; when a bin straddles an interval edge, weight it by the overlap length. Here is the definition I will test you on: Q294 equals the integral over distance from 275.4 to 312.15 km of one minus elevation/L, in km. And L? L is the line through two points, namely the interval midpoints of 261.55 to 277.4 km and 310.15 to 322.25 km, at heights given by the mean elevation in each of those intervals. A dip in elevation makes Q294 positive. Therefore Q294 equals 5.5 km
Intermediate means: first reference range 27.1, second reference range 30.6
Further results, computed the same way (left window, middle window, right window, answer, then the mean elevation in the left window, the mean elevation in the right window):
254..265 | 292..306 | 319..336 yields 2.7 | 27.7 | 34.9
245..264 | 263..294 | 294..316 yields 3.9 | 28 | 27.4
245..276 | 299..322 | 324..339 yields 2.7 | 27.7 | 34.9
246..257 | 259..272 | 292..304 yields 0.0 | 28.2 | 25.5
